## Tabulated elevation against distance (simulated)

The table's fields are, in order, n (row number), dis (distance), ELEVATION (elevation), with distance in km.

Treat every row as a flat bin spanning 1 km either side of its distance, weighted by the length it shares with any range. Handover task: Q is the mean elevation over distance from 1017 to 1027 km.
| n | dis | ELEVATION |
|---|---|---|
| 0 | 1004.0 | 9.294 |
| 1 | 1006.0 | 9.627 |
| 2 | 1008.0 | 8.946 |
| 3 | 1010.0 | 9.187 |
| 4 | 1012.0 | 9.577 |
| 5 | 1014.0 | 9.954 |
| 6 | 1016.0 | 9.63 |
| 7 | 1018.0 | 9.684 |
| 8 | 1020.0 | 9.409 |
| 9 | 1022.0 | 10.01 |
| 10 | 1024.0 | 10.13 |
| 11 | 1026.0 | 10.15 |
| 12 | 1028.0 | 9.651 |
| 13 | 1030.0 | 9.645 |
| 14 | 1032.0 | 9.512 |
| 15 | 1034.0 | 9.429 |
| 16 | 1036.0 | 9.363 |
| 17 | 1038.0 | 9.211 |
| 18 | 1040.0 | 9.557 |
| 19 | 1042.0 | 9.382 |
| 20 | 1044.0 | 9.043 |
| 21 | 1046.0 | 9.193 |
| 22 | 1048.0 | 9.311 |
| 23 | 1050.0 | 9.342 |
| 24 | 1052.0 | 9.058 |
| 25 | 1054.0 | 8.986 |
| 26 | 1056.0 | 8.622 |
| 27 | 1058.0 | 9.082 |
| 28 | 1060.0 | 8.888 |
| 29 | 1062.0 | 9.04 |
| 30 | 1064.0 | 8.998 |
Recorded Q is 9.88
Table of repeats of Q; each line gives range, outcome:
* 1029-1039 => 9.43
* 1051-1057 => 8.89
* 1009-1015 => 9.57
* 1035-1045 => 9.31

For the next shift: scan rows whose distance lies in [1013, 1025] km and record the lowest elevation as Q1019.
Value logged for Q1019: 9.409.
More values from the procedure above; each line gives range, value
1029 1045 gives 9.043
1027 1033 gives 9.512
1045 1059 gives 8.622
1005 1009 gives 8.946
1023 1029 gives 9.651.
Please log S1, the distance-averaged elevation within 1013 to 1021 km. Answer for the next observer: 9.67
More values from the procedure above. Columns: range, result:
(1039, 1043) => 9.47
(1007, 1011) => 9.07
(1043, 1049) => 9.18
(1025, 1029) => 9.9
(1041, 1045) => 9.21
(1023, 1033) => 9.82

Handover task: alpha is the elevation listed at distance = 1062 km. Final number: 9.04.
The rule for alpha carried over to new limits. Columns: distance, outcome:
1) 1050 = 9.342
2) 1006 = 9.627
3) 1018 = 9.684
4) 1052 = 9.058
